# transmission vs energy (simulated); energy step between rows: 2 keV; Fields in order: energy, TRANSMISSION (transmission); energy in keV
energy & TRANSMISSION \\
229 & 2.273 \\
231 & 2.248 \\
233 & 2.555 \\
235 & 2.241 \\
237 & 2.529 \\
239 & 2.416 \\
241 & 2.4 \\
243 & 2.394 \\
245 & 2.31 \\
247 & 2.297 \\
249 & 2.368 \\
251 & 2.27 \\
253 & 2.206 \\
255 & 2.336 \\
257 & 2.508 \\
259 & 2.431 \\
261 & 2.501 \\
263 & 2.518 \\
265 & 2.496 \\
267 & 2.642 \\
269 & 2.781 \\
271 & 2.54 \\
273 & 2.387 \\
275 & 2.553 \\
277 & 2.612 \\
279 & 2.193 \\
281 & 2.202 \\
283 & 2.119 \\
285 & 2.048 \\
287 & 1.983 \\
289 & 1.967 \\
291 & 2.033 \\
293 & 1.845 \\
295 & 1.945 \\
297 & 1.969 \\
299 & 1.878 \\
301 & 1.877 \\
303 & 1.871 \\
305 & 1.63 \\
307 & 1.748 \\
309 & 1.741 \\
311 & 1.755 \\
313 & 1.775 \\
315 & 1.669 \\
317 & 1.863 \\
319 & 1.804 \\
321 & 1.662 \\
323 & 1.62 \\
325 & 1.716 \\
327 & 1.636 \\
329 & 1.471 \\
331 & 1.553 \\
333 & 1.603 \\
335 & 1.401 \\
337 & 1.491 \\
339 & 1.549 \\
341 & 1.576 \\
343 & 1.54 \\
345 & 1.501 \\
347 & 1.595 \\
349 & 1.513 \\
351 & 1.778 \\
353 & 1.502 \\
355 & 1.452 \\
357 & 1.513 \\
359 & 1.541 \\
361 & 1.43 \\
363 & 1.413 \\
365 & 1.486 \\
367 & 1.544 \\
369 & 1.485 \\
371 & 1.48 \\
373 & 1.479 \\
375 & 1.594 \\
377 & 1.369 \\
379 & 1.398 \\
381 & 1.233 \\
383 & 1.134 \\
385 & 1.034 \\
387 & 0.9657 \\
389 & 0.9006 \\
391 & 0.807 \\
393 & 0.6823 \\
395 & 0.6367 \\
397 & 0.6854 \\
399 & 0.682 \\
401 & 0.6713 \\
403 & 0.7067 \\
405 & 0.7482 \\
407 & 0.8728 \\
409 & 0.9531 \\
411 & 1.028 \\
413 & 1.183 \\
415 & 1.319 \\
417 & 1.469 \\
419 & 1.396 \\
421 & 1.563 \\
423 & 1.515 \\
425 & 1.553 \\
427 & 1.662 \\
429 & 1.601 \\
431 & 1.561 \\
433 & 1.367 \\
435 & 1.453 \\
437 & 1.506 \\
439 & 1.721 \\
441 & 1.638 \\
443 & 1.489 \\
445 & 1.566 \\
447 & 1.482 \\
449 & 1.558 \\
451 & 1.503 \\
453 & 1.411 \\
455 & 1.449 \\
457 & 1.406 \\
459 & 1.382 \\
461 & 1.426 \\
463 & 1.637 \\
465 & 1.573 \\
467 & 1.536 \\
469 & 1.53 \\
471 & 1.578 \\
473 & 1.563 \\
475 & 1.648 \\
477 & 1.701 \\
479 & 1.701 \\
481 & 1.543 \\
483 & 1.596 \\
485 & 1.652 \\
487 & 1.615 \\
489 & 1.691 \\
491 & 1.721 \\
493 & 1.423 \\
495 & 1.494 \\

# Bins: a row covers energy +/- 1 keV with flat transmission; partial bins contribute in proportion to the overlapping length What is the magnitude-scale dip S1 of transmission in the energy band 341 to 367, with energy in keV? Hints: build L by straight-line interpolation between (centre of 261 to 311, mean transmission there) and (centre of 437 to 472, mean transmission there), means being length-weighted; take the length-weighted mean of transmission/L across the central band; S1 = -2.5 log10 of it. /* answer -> 0.24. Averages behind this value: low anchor 2.15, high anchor 1.52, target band 1.52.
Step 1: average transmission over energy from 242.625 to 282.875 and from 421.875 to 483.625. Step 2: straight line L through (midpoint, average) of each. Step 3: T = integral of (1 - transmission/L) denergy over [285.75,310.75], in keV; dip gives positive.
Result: 4.3 keV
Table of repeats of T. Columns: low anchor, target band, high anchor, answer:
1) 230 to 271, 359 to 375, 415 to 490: 3.6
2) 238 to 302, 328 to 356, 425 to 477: 6.3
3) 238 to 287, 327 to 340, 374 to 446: 2.2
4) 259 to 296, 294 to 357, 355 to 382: 6.4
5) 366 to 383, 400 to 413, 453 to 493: 5.4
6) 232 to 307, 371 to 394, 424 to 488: 8.5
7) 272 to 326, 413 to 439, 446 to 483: 2.2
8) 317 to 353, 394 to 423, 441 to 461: 9.7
